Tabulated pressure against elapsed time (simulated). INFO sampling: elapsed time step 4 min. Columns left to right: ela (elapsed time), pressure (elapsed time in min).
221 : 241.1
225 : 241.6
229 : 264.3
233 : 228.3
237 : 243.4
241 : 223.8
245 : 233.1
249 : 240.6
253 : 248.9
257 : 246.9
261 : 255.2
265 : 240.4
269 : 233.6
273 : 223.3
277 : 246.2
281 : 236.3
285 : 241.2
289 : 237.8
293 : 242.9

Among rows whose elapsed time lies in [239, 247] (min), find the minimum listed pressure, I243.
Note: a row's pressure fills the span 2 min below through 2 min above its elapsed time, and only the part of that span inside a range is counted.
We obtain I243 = 223.8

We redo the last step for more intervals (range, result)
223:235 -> 228.3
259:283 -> 223.3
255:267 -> 240.4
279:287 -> 236.3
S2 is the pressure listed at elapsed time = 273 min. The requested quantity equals 223.3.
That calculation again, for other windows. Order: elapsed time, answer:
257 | 246.9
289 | 237.8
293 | 242.9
